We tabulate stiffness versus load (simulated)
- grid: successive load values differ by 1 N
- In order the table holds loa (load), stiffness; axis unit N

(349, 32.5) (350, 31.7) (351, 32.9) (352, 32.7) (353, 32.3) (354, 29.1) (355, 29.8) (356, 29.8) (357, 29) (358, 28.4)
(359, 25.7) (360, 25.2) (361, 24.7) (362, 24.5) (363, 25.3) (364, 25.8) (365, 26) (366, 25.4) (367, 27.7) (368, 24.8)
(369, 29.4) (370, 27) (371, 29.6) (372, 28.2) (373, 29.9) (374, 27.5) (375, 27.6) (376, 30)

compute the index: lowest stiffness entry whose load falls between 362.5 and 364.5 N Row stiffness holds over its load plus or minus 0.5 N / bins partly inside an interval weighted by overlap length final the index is 25.3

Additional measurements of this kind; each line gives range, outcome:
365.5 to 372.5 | 24.8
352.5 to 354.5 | 29.1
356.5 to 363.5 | 24.5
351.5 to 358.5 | 28.4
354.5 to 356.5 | 29.8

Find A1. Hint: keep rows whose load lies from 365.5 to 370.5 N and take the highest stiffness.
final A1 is 29.4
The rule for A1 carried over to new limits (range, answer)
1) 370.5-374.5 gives 29.9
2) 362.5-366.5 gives 26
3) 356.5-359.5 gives 29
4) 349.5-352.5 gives 32.9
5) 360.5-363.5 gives 25.3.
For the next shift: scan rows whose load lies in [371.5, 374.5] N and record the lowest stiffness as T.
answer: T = 27.5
